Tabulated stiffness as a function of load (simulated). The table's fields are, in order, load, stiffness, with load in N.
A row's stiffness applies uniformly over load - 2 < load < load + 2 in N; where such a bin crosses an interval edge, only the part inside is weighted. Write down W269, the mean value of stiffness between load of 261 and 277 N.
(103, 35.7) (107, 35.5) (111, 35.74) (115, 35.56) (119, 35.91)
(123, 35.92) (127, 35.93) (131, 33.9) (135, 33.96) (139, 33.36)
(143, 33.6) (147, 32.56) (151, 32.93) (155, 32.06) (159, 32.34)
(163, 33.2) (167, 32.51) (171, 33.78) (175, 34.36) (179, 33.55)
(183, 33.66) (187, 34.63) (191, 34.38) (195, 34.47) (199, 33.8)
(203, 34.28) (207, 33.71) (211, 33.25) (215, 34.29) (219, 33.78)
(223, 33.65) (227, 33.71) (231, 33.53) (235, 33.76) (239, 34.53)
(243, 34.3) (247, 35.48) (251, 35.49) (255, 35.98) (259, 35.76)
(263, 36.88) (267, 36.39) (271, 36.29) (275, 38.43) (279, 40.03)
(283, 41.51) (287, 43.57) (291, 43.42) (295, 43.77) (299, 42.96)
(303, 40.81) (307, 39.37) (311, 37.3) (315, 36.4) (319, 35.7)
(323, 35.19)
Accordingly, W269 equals 37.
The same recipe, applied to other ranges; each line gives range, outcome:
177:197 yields 34.1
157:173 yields 33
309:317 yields 36.8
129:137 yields 33.9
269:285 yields 39.1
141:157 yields 32.8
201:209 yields 34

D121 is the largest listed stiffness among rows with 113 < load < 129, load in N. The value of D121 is 35.93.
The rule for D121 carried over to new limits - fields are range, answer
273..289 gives 43.57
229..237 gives 33.76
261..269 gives 36.88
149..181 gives 34.36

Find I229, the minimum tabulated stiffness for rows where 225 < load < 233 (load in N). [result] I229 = 33.53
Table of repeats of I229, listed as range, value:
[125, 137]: 33.9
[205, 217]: 33.25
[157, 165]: 32.34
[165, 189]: 32.51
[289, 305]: 40.81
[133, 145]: 33.36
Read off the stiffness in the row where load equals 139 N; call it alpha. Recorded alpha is 33.36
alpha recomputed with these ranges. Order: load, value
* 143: 33.6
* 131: 33.9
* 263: 36.88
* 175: 34.36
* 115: 35.56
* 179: 33.55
